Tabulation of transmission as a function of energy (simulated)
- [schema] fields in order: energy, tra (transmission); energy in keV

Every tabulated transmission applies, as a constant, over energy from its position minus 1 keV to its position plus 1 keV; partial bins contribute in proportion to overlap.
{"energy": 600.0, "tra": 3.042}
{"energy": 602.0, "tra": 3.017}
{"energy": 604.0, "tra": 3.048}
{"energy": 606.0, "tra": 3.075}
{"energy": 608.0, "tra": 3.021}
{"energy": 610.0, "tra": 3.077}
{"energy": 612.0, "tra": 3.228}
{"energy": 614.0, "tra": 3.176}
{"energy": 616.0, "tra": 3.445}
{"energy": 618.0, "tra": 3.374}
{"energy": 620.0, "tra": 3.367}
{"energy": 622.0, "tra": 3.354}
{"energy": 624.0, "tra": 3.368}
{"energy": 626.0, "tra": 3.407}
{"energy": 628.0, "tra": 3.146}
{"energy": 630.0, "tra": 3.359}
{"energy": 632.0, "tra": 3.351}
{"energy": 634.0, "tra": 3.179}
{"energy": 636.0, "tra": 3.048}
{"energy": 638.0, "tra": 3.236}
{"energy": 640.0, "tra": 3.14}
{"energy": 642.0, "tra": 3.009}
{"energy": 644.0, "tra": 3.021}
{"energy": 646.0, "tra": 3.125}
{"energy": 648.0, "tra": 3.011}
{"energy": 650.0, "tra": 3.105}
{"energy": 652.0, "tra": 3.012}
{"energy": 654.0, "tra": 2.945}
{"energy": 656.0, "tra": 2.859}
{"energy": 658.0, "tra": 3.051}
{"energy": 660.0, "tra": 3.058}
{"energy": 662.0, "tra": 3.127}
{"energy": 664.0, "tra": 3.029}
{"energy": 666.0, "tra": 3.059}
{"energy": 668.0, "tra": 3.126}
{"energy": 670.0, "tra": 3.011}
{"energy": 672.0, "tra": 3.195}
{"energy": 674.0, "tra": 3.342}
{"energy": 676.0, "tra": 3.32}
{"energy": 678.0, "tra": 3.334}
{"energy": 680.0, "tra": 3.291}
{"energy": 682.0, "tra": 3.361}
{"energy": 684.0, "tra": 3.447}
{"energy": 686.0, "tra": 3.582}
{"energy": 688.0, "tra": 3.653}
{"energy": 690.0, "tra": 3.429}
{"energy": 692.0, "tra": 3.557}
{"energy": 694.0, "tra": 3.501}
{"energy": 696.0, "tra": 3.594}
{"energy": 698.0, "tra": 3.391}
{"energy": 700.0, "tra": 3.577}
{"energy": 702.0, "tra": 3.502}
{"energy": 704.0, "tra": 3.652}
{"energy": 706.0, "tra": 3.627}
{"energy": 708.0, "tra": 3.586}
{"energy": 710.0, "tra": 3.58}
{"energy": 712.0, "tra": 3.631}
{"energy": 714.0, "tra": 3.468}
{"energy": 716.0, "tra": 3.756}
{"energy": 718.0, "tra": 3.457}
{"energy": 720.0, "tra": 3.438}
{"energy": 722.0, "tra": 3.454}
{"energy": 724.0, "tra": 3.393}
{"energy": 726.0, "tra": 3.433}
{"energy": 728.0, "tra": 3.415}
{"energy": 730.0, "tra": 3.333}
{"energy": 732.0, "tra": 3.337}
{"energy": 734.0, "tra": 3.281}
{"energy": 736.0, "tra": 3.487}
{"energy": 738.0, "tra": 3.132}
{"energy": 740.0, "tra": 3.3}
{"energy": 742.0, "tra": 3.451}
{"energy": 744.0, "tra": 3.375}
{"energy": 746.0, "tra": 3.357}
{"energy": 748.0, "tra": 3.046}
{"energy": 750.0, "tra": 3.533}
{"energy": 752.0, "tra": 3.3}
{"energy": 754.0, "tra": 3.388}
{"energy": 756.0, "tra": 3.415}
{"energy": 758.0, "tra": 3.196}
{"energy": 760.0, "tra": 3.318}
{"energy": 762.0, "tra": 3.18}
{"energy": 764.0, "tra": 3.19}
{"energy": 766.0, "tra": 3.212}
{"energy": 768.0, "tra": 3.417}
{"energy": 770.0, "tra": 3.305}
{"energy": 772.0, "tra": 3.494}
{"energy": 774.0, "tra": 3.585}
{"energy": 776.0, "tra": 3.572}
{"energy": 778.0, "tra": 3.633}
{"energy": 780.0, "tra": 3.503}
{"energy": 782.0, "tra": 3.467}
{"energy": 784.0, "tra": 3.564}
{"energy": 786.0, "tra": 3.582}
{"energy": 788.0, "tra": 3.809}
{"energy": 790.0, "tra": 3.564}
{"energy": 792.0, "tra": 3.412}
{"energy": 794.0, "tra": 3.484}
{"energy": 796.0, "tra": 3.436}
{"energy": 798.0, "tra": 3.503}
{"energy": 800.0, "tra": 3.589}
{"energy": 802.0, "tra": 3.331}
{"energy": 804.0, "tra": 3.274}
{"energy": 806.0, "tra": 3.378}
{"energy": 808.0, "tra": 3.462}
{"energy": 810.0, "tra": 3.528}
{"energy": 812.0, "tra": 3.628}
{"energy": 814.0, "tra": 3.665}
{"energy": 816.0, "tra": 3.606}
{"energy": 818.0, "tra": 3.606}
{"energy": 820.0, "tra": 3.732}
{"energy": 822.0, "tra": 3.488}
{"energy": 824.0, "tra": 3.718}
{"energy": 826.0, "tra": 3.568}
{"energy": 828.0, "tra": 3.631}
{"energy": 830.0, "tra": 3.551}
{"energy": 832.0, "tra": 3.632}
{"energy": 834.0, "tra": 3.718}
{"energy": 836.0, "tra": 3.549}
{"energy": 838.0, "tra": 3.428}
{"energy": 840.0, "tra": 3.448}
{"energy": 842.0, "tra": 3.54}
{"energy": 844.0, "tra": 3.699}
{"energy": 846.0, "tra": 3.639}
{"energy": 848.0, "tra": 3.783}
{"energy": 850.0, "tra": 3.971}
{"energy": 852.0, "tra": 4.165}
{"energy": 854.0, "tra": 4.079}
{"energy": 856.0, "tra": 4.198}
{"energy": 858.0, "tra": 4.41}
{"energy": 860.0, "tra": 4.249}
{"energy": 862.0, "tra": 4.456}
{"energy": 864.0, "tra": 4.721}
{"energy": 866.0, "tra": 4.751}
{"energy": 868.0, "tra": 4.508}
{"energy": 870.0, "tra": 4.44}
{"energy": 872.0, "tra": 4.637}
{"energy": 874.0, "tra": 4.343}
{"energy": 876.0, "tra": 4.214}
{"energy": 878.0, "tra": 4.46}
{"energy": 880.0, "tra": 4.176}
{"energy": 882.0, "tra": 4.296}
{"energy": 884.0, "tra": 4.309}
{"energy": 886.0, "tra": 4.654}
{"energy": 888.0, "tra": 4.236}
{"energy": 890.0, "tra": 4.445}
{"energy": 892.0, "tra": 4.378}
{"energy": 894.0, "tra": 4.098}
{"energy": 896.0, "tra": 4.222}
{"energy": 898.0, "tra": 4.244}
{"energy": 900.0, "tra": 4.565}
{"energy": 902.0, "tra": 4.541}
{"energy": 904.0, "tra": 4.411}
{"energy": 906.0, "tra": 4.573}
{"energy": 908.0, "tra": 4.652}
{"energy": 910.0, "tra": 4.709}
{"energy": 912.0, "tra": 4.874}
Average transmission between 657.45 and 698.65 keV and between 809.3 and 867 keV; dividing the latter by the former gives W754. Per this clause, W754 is 1.16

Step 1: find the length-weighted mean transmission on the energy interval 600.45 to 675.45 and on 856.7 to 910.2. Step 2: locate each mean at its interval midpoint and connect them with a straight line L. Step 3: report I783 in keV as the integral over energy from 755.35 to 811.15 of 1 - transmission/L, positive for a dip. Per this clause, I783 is 6.6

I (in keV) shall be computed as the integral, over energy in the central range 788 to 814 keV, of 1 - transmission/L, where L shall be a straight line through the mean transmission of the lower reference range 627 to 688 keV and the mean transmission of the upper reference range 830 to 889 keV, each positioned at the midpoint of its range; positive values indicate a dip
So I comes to 2.4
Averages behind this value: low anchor 3.17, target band 3.49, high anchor 4.12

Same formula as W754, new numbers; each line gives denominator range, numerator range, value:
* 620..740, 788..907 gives 1.19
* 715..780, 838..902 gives 1.25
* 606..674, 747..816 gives 1.09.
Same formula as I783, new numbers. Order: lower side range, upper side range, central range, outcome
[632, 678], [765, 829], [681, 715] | -3.24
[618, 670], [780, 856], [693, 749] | -1.72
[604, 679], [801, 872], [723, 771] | 2.68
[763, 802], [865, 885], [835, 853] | 1.81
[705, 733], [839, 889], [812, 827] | 1.38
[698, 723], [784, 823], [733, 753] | 1.24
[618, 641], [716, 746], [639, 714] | 0.75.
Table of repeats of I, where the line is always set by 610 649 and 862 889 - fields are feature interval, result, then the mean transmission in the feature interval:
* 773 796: 2.5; 3.56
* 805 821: 2.2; 3.58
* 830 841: 1.8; 3.55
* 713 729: 0.9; 3.48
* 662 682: 1.4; 3.2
